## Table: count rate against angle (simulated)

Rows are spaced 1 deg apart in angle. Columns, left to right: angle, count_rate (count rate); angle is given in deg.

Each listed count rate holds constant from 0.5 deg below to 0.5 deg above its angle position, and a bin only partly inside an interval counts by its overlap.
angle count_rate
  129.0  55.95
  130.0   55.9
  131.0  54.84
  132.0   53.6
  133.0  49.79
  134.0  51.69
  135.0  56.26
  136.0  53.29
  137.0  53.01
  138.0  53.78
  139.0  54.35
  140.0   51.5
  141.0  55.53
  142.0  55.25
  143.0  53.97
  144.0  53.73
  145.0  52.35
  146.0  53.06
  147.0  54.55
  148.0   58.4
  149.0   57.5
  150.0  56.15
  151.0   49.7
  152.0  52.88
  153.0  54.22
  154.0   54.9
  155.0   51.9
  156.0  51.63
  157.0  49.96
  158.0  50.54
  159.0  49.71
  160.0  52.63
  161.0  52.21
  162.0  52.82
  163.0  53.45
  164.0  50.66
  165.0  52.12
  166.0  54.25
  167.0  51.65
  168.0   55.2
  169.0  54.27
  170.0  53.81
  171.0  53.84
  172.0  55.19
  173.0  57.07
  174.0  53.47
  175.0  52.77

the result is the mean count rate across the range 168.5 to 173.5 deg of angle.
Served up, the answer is 54.8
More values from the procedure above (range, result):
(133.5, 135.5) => 54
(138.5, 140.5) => 52.9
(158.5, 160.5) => 51.2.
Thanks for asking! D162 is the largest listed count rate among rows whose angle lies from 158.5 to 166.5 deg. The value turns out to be 54.25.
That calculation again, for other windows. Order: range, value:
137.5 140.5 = 54.35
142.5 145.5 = 53.97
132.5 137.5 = 56.26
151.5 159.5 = 54.9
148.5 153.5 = 57.5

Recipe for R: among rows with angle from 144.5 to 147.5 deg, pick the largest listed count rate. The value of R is 54.55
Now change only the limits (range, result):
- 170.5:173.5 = 57.07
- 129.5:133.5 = 55.9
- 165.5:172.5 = 55.2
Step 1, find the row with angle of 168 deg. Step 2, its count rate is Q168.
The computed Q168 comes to 55.2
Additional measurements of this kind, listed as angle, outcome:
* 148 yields 58.4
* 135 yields 56.26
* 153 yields 54.22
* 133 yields 49.79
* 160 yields 52.63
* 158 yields 50.54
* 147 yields 54.55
